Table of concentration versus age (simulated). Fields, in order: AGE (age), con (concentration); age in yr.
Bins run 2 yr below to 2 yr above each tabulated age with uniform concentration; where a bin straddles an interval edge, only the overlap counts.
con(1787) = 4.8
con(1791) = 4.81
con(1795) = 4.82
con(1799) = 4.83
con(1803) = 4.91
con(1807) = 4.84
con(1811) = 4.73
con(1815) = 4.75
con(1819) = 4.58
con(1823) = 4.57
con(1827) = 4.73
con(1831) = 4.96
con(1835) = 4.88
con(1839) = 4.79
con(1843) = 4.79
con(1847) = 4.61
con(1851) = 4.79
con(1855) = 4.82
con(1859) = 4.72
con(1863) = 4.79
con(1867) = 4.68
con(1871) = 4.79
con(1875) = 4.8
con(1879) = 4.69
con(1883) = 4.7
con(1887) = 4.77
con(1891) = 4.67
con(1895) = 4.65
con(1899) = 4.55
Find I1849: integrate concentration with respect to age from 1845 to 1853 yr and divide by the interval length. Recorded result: 4.7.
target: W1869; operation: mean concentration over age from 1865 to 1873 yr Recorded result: 4.73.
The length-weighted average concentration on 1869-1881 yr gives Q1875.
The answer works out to 4.76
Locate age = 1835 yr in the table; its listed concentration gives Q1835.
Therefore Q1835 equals 4.88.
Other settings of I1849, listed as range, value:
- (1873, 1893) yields 4.73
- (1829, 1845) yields 4.86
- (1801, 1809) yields 4.88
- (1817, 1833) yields 4.71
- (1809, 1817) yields 4.74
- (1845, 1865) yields 4.75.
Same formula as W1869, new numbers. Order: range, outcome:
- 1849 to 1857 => 4.8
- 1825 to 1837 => 4.86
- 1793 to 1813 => 4.83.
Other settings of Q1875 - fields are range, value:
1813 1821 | 4.67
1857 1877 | 4.76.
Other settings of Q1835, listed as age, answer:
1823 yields 4.57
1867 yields 4.68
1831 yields 4.96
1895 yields 4.65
